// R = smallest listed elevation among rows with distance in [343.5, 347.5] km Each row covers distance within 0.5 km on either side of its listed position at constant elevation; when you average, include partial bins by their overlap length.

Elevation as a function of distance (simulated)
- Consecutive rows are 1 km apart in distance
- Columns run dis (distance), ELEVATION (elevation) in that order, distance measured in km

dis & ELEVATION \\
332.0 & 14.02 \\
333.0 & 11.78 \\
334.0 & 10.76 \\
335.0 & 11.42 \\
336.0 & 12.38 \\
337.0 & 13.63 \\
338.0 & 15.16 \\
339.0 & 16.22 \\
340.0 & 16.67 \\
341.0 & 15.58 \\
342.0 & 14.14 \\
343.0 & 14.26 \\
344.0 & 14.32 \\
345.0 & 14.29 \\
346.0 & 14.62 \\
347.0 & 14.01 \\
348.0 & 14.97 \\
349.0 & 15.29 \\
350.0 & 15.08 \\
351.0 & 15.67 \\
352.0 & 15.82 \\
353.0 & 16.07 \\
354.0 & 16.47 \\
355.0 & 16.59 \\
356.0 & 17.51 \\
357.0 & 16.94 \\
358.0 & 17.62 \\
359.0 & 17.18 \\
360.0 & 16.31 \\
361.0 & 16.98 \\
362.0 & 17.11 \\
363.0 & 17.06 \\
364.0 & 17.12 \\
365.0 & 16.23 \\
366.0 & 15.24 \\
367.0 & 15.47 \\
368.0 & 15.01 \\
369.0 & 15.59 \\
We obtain 14.01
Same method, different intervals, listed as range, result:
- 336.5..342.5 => 13.63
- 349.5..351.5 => 15.08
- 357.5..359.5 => 17.18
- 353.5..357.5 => 16.47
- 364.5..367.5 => 15.24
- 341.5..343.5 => 14.14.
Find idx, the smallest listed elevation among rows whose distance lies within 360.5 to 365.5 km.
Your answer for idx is 16.23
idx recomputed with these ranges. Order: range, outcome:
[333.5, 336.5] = 10.76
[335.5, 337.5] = 12.38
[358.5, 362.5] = 16.31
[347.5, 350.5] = 14.97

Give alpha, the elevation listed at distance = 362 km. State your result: 17.11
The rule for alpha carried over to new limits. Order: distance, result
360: 16.31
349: 15.29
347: 14.01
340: 16.67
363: 17.06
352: 15.82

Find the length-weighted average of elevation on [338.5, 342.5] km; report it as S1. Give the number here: 15.7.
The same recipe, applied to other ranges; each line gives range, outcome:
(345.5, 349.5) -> 14.7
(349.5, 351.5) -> 15.4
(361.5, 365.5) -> 16.9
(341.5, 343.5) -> 14.2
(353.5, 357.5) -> 16.9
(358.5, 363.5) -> 16.9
